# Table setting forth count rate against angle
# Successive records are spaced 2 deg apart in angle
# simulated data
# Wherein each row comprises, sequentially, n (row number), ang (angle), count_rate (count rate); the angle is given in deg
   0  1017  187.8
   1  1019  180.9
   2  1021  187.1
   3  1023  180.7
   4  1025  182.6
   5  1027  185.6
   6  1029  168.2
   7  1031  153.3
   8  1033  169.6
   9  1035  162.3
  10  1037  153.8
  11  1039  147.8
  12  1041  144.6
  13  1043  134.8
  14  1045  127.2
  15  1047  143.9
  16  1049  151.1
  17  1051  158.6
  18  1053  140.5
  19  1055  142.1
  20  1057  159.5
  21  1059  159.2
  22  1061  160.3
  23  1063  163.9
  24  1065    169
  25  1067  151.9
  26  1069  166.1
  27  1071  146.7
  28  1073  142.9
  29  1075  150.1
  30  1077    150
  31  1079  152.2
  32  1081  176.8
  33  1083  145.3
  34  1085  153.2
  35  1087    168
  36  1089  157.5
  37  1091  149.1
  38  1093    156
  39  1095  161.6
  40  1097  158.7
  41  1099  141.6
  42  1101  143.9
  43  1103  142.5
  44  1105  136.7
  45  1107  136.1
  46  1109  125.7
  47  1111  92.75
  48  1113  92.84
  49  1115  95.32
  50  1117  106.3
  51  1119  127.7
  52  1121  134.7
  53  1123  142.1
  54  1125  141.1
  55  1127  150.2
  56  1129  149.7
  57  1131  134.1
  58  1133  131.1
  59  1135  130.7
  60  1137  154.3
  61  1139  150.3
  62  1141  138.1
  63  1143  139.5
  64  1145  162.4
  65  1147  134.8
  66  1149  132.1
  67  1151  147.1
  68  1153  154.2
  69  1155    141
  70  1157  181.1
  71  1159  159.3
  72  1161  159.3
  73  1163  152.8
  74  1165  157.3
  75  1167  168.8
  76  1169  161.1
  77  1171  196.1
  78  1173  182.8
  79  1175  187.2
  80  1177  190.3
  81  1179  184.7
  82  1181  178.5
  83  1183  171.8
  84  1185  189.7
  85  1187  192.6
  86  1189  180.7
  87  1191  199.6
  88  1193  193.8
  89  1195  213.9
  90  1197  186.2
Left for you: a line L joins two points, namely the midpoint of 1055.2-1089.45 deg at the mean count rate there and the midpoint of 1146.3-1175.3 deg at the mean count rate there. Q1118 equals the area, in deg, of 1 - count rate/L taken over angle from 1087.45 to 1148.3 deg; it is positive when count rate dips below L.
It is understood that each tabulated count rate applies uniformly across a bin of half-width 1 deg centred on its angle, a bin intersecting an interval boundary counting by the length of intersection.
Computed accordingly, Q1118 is 8.16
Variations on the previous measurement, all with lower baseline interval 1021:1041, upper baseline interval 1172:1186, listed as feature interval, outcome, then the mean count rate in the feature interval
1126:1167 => 7.2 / 148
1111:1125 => 4.8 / 117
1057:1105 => 4.9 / 155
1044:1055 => 1.6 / 144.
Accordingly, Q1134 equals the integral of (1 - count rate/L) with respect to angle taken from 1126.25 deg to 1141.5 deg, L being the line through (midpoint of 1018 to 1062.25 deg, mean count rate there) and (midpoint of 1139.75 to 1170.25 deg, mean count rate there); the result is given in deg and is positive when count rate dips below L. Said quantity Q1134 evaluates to 1.2 deg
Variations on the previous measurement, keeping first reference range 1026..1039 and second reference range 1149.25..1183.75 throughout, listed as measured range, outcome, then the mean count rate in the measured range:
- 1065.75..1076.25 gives 0.8 deg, 152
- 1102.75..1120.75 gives 5.4 deg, 117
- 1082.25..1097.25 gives 0.9 deg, 156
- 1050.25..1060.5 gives 0.8 deg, 152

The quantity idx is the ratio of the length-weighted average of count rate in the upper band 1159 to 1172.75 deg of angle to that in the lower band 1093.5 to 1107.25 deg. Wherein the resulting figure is 1.1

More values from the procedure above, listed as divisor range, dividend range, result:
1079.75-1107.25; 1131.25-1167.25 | 0.98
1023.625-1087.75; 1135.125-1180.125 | 1.03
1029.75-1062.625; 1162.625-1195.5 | 1.21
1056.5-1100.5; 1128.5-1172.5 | 0.97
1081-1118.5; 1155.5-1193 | 1.29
